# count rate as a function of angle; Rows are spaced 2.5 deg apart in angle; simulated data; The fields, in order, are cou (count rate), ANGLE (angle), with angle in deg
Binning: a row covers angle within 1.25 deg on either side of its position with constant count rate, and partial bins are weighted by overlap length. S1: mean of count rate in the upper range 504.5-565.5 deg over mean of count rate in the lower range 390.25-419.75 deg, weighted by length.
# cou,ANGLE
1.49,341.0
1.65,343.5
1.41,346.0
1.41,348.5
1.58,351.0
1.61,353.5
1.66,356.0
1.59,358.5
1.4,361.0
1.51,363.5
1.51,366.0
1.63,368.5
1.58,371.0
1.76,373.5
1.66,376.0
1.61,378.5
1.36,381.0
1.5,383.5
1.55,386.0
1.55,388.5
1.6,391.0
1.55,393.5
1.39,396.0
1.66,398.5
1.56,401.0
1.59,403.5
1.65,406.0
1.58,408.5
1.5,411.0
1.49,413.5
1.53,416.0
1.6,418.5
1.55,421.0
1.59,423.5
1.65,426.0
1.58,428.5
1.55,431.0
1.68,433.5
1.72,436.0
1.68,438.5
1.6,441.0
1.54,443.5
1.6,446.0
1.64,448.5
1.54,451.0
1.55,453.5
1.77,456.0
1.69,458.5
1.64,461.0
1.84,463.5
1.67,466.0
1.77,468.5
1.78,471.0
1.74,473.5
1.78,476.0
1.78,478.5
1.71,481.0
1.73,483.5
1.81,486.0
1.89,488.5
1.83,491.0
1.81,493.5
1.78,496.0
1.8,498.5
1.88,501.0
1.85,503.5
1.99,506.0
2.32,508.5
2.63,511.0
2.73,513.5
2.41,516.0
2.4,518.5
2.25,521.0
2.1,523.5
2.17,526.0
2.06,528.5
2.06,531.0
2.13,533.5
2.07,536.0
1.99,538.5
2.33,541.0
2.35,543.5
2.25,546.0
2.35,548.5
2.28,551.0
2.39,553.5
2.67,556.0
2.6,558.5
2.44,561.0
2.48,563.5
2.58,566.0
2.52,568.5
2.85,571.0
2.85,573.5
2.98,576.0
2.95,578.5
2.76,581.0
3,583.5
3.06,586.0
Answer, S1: 1.48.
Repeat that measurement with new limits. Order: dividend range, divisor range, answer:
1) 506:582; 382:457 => 1.53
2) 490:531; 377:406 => 1.38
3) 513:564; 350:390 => 1.47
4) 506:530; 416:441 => 1.44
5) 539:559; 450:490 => 1.37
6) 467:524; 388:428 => 1.27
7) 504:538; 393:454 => 1.41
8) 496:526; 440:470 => 1.33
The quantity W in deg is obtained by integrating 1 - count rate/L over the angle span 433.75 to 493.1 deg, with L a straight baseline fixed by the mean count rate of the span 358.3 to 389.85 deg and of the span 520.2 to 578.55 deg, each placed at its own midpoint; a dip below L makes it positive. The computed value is 8.2 deg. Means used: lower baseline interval 1.55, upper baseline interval 2.39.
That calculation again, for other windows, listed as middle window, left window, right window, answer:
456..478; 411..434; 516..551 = 1.0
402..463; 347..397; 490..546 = 6.3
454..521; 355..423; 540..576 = 6.2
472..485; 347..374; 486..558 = 1.7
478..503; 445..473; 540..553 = 1.4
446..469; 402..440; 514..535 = 1.8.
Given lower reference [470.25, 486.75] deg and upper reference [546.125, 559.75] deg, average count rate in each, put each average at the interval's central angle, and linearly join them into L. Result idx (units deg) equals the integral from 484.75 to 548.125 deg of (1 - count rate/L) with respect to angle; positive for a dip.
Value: -0.4 deg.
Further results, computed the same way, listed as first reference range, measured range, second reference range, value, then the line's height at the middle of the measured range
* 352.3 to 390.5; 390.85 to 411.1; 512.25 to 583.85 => 1.7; 1.71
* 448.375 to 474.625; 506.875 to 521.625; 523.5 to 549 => -3.1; 2.03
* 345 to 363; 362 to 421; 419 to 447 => 0.2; 1.57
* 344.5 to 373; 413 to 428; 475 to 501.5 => 0.8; 1.66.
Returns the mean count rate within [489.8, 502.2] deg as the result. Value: 1.82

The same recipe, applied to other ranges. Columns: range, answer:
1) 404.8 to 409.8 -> 1.61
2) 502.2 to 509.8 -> 2.06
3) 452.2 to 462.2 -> 1.66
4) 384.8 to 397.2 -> 1.53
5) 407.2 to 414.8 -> 1.52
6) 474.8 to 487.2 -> 1.76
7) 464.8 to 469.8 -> 1.72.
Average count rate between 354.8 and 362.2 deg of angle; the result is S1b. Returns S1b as 1.55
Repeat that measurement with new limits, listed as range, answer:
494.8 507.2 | 1.86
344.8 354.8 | 1.5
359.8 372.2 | 1.53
